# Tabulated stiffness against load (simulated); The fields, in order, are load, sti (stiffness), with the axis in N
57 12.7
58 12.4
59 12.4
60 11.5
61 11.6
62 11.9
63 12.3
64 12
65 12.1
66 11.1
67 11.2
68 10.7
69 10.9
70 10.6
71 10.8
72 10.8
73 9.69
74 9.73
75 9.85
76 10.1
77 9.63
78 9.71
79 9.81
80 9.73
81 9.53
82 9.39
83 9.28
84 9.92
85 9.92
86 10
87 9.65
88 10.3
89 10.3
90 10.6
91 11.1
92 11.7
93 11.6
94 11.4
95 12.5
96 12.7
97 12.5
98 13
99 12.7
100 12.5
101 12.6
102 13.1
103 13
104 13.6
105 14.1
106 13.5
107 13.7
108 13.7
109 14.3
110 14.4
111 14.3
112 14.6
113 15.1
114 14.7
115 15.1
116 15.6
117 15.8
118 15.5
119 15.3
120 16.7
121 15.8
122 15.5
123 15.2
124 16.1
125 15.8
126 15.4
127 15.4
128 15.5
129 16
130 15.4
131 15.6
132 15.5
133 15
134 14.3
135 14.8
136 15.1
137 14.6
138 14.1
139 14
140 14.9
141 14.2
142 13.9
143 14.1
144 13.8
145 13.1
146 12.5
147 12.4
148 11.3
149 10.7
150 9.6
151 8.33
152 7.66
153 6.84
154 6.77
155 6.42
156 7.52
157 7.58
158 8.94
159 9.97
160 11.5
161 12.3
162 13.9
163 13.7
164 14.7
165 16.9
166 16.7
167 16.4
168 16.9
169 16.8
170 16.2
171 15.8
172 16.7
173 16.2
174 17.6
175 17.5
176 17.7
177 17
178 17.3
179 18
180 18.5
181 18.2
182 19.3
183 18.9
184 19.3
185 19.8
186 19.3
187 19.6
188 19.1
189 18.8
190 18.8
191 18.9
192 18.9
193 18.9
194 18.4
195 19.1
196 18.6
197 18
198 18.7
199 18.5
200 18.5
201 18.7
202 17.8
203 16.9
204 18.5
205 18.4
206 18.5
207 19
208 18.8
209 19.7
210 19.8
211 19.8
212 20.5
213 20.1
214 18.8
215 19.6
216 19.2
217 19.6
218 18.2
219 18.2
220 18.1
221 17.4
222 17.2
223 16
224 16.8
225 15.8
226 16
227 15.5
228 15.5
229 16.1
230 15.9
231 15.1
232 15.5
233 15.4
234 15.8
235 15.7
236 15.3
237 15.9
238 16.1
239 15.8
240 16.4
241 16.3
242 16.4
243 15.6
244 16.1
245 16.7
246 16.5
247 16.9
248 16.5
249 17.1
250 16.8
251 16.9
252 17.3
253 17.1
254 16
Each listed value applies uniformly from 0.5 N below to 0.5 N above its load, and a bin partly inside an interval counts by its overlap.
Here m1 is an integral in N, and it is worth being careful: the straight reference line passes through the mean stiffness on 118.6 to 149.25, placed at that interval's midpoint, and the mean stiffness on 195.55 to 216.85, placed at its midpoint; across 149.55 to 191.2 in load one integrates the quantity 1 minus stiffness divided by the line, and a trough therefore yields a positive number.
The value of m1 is 4.9 N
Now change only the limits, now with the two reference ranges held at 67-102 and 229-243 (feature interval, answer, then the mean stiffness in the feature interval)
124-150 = -3.6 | 14.2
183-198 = -4.9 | 19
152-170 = 1.9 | 12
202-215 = -3.6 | 19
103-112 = -1.9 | 13.9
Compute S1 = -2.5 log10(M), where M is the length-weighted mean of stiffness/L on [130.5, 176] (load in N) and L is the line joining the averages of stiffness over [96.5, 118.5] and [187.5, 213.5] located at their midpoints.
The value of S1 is 0.23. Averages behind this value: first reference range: 14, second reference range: 18.8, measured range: 13.2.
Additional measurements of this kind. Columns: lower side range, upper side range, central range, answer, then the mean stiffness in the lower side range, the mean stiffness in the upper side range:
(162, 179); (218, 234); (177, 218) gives -0.15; 16.5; 16.3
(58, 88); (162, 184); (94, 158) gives 0.03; 10.6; 17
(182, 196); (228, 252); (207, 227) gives -0.05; 19.1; 16.1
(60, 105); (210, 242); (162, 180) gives -0.12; 11.1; 17.1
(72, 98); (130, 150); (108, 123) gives -0.22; 10.5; 13.8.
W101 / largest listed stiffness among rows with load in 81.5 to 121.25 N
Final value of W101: 16.7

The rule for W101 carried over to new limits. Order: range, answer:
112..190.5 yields 19.8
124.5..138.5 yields 16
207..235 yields 20.5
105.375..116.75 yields 15.6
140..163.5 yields 14.9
